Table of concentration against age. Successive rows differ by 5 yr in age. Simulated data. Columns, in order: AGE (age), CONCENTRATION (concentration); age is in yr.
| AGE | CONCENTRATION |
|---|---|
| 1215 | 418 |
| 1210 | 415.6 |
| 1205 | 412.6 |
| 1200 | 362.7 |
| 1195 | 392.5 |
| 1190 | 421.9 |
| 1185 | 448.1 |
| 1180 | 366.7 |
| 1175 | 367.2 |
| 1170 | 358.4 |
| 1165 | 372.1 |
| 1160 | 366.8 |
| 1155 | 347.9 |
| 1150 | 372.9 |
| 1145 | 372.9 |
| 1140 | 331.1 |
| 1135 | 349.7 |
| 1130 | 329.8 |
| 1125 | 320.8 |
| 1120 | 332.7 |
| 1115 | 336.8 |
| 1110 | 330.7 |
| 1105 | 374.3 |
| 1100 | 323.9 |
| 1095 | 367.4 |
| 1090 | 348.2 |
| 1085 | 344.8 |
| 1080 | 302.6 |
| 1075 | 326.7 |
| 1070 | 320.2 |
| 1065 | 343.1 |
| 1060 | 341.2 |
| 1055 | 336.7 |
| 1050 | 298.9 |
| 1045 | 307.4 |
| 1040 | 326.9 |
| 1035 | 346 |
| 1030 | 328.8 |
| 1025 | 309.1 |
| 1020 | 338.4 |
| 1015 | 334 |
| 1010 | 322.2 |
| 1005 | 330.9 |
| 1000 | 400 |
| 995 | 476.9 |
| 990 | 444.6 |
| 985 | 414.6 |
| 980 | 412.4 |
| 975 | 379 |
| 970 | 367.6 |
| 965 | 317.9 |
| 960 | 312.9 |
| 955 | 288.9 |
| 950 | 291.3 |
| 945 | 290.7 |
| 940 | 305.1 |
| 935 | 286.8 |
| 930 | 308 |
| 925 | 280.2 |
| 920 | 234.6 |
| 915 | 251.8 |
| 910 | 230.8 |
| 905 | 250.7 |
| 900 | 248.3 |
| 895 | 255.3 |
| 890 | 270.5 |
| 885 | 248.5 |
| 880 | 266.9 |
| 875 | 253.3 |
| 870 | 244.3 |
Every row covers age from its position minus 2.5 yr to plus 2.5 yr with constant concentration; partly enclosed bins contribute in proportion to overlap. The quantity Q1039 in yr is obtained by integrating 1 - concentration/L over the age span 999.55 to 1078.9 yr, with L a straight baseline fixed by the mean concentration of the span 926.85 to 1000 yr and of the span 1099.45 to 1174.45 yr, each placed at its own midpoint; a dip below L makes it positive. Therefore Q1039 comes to 4.6 yr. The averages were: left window 351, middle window 330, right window 349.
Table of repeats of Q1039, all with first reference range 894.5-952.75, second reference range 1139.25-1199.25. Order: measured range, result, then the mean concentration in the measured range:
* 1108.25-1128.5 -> 1.42 yr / 330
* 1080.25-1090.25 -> 0.13 yr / 336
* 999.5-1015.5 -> -1.83 yr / 342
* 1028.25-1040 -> -0.64 yr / 336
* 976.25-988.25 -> -4.71 yr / 412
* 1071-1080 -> 0.47 yr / 319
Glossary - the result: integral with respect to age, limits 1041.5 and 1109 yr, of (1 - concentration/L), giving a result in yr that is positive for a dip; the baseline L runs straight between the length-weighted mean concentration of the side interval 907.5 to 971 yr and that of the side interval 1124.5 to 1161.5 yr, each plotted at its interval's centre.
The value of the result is -0.8 yr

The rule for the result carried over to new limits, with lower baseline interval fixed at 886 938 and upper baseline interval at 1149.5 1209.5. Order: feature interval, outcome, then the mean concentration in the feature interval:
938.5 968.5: -2.4 yr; 303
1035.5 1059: 0.1 yr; 321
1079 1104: 0.2 yr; 342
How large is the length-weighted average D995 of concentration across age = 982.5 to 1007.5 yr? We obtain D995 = 413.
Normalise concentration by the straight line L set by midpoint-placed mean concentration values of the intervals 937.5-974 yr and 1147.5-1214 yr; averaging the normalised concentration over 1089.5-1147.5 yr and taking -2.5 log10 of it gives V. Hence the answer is 0.07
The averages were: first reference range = 313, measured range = 343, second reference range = 386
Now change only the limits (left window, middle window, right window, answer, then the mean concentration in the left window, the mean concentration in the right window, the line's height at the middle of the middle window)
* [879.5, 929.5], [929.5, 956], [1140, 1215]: -0.08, 255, 384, 273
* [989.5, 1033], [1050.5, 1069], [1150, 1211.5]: 0.10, 361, 385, 368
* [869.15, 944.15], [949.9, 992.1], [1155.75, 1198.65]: -0.23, 263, 384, 292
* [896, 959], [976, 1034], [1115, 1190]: -0.23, 273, 361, 303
